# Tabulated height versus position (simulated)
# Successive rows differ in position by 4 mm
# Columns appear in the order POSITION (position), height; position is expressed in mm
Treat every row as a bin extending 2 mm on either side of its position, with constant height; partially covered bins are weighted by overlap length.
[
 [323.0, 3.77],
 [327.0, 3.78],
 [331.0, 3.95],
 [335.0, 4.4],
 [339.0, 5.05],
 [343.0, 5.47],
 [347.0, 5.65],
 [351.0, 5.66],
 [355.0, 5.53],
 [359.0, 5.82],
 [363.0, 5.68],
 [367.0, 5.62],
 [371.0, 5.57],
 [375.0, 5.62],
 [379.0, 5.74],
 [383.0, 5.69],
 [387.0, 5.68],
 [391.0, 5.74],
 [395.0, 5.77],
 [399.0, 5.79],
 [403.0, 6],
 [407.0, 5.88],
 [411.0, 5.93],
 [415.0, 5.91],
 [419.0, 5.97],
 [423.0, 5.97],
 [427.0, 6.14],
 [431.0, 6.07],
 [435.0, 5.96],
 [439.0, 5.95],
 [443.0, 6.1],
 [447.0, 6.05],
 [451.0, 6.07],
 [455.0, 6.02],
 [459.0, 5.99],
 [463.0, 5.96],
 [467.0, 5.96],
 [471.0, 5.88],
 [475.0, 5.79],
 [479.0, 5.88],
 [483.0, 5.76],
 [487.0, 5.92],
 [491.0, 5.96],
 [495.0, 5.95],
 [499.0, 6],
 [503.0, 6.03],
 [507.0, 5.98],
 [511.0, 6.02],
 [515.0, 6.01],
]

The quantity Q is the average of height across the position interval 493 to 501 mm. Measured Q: 5.97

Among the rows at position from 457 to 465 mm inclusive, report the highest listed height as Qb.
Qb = 5.99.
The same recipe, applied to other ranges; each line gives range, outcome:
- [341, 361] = 5.82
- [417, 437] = 6.14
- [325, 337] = 4.4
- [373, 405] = 6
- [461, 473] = 5.96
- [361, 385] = 5.74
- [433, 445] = 6.1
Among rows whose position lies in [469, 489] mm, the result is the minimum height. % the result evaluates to 5.76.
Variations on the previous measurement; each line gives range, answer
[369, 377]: 5.57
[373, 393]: 5.62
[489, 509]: 5.95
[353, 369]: 5.53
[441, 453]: 6.05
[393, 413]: 5.77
